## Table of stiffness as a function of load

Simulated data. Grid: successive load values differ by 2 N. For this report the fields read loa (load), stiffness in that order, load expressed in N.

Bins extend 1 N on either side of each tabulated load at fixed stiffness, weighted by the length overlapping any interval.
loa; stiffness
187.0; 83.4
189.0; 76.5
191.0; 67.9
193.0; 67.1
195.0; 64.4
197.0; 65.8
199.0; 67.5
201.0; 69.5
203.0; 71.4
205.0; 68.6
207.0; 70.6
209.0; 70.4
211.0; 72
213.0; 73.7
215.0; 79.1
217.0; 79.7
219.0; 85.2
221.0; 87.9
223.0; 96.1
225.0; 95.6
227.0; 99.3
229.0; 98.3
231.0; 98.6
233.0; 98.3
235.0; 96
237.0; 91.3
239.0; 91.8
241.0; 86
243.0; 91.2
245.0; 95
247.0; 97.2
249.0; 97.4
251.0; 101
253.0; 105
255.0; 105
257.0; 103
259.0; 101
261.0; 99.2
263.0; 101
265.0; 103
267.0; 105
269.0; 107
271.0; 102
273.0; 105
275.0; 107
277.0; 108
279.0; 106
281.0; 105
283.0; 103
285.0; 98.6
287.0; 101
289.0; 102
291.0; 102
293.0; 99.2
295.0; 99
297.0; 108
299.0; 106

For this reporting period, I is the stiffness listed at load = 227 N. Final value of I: 99.3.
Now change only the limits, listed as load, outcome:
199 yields 67.5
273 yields 105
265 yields 103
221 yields 87.9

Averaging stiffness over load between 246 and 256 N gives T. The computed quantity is 101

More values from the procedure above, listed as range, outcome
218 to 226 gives 91.2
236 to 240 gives 91.5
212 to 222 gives 81.1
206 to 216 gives 73.2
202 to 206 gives 70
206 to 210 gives 70.5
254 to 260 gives 103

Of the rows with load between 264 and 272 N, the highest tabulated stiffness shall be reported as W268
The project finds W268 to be 107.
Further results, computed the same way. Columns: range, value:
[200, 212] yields 72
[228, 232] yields 98.6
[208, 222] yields 87.9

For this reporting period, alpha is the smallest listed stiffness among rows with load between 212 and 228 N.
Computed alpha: 73.7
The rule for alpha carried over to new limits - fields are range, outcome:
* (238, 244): 86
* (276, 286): 98.6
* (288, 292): 102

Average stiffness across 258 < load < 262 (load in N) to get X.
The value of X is 100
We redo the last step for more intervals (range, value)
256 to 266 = 101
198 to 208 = 69.5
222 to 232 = 97.6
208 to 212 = 71.2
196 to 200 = 66.7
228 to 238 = 96.5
